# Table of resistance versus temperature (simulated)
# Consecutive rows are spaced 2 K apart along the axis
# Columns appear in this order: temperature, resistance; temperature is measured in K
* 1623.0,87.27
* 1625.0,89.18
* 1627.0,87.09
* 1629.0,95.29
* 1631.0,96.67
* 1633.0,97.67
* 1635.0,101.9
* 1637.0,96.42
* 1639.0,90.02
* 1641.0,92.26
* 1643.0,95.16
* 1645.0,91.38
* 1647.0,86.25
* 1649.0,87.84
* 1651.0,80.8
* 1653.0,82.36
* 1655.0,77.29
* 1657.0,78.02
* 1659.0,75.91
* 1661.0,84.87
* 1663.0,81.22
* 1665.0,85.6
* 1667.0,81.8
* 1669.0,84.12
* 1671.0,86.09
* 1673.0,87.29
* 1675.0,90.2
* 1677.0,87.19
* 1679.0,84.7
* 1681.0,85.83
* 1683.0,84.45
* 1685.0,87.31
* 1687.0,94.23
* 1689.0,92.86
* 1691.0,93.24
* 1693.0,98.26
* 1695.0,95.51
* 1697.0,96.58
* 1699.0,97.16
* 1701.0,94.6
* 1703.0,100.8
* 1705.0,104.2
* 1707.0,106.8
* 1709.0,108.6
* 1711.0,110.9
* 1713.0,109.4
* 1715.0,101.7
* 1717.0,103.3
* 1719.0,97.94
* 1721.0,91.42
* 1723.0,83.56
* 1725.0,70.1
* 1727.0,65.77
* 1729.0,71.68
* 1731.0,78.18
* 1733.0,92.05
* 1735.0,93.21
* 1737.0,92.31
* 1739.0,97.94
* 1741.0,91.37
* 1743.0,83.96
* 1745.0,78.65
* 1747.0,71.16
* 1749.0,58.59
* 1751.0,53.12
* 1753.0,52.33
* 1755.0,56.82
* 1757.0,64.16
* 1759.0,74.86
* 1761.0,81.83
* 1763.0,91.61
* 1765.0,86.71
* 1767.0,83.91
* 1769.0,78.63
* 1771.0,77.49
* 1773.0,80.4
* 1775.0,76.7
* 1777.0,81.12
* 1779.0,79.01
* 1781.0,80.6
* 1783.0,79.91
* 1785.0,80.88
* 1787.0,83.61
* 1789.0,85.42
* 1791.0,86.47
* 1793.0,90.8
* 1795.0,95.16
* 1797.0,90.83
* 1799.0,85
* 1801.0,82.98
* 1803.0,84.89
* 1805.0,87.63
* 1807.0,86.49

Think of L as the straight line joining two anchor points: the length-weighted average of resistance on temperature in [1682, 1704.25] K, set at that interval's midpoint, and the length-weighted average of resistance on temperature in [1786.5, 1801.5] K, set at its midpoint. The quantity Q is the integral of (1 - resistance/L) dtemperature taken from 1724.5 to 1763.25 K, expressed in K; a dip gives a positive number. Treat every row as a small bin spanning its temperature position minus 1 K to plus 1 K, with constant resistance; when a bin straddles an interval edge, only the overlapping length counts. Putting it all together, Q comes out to 6.50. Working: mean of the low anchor 94.2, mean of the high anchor 87.8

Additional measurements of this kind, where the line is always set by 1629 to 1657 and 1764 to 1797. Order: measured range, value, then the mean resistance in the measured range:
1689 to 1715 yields -4.1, 101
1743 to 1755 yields 2.9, 64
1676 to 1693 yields -0.2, 89.3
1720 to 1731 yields 1.2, 76.7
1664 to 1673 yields 0.4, 84.7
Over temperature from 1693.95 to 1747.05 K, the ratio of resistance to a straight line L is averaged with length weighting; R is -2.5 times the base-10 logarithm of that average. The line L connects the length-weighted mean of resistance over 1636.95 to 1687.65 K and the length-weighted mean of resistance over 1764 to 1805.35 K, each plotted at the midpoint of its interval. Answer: -0.095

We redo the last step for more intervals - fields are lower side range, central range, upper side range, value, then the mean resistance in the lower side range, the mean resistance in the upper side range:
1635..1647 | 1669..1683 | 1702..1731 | 0.086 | 93.2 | 94.2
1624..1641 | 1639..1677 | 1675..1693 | 0.082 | 94.2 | 89.3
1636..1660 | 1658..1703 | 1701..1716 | 0.090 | 86.1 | 105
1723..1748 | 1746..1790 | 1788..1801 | 0.140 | 82.3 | 88.5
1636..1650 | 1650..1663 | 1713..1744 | 0.138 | 91.3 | 88.3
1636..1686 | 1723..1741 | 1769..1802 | 0.016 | 85.8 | 83.4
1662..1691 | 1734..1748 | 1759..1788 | -0.047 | 86.9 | 81.4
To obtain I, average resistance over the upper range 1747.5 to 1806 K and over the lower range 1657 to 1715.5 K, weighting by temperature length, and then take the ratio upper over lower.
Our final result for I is 0.9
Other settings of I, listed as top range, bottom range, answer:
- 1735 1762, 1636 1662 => 0.86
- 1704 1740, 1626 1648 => 1.00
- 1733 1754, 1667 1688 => 0.90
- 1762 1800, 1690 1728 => 0.87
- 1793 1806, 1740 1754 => 1.26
